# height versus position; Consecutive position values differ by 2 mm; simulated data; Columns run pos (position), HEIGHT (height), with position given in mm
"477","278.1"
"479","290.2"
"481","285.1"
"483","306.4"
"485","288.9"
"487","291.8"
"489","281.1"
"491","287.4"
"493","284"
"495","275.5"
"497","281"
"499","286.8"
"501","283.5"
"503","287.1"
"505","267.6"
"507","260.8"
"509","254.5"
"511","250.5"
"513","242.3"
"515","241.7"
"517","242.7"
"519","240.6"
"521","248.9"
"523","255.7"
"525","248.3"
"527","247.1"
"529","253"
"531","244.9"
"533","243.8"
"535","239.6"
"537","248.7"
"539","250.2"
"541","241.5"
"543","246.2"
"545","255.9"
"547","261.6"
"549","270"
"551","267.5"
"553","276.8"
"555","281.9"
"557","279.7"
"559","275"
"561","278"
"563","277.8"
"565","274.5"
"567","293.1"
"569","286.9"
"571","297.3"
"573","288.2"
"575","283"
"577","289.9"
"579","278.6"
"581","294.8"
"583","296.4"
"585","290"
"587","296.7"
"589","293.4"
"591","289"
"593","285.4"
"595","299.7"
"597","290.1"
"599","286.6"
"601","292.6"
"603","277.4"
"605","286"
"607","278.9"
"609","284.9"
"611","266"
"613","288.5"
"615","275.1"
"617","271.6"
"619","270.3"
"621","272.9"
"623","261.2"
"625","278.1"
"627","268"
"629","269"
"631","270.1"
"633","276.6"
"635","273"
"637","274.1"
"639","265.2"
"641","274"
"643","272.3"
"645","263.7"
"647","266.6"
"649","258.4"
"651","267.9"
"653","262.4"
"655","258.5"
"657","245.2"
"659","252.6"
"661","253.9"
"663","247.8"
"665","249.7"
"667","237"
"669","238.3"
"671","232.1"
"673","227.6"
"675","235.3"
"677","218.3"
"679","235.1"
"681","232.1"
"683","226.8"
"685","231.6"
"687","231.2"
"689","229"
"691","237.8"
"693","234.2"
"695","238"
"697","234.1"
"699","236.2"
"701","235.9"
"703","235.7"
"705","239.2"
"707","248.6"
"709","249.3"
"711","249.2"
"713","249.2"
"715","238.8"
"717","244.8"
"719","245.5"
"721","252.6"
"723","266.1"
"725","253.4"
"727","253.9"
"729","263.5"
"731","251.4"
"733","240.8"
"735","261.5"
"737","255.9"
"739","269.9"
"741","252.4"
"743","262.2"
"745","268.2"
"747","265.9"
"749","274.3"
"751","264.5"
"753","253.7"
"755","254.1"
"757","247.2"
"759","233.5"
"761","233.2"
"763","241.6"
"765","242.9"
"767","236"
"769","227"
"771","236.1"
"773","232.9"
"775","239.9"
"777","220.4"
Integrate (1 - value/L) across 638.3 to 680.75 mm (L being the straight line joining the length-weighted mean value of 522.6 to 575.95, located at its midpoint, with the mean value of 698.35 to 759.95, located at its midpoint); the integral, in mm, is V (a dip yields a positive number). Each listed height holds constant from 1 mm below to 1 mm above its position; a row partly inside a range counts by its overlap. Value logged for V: 1.2 mm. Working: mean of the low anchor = 266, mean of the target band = 250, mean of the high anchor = 252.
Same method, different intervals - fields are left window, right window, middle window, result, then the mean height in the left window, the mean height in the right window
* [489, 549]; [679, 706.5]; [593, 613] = -3.1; 258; 234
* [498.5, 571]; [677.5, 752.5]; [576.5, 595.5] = -2.5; 262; 247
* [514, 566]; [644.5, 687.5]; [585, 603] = -2.8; 257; 244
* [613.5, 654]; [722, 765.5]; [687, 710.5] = 2.1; 270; 255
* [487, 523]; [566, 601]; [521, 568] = 3.0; 266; 291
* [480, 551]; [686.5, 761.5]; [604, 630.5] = -1.9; 263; 249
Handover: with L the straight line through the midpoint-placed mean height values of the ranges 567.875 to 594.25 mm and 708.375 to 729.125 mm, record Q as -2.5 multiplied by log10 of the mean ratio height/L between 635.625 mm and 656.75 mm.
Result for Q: 0.02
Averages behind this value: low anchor 290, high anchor 251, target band 266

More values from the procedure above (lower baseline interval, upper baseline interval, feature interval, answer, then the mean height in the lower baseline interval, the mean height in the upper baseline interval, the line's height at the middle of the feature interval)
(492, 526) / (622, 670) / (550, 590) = -0.09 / 262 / 262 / 262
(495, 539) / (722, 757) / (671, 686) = 0.13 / 256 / 259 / 258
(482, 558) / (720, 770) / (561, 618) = -0.10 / 264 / 253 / 260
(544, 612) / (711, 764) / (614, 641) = 0.01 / 283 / 254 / 274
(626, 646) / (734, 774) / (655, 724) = 0.09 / 271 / 251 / 262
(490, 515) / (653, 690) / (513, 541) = 0.08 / 271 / 239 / 266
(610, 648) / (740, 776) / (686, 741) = 0.04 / 271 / 248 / 256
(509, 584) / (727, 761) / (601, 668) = -0.03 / 265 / 257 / 261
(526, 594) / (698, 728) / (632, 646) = -0.05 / 273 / 247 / 259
